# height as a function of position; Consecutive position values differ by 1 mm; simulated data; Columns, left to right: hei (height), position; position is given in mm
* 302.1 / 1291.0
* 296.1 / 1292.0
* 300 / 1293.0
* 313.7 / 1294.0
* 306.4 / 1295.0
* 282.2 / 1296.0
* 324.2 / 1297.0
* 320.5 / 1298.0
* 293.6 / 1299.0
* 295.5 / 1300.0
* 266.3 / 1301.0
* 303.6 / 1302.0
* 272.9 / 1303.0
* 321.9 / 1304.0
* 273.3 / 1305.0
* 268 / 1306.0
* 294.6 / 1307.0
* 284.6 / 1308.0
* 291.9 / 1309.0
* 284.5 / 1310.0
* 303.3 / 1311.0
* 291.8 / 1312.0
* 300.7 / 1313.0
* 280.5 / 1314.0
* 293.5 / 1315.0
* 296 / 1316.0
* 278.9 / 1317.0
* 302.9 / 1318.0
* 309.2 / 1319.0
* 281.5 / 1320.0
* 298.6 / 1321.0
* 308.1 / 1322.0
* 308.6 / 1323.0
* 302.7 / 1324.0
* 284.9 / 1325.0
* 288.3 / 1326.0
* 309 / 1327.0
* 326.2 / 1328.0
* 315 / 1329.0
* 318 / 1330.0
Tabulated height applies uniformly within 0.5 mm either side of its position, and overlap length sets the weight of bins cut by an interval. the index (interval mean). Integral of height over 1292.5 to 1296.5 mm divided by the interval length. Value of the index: 301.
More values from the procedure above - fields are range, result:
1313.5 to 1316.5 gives 290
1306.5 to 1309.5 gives 290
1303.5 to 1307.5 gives 289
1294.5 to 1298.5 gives 308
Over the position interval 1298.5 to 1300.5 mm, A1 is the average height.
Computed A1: 295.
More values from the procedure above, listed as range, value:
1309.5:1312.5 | 293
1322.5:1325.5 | 299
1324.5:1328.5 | 302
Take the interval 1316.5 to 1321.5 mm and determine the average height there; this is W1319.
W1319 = 294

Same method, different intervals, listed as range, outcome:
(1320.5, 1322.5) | 303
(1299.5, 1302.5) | 288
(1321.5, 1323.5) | 308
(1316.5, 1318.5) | 291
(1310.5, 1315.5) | 294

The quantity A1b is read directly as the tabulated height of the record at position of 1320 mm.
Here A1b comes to 281.5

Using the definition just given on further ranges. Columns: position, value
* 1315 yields 293.5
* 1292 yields 296.1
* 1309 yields 291.9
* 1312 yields 291.8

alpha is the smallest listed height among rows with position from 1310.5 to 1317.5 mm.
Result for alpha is 278.9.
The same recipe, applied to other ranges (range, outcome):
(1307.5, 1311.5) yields 284.5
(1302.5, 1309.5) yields 268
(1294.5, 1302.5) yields 266.3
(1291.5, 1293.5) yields 296.1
